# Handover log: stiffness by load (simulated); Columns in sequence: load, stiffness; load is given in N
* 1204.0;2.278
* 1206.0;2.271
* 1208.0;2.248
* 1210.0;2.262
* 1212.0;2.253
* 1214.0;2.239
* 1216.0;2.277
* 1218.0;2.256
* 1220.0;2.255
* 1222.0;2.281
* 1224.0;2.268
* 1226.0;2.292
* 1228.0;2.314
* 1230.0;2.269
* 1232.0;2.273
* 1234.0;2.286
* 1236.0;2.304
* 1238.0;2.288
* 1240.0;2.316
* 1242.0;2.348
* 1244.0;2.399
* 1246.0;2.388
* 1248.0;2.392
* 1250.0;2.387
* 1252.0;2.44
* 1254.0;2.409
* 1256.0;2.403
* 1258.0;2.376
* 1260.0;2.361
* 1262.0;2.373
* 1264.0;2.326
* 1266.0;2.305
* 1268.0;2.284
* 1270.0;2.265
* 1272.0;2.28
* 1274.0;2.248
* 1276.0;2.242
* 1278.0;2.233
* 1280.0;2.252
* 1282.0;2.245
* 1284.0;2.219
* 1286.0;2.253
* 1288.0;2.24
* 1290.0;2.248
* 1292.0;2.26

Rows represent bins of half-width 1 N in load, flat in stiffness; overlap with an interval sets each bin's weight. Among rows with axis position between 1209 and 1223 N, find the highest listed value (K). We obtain 2.281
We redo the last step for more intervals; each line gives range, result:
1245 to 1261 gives 2.44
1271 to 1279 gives 2.28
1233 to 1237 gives 2.304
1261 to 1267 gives 2.373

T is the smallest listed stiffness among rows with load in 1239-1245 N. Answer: 2.316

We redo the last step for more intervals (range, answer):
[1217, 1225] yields 2.255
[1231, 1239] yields 2.273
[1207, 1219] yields 2.239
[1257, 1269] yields 2.284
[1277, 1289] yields 2.219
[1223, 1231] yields 2.268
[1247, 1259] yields 2.376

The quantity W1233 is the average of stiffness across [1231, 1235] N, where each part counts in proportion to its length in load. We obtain 2.28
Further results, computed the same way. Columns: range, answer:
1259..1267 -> 2.34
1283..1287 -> 2.24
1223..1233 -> 2.28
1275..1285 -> 2.24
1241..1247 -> 2.38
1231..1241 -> 2.29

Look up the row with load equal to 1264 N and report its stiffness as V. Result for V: 2.326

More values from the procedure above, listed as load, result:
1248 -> 2.392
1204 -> 2.278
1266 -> 2.305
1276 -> 2.242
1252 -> 2.44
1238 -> 2.288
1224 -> 2.268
